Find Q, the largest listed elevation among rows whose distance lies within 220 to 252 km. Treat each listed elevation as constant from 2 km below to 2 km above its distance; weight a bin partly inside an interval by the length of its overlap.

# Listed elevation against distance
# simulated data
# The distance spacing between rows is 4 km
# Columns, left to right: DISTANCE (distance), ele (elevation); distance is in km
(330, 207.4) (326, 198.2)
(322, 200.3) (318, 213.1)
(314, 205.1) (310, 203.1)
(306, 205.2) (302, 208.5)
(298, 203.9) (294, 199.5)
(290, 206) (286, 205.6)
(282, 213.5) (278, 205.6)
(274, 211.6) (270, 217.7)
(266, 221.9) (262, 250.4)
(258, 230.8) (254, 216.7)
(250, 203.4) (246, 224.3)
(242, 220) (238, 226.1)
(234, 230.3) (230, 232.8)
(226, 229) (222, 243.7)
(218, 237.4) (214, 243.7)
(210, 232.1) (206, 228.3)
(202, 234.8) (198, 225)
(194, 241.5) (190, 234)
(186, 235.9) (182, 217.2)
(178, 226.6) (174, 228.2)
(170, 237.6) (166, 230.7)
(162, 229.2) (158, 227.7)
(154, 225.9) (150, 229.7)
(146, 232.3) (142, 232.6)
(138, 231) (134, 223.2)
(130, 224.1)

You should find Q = 243.7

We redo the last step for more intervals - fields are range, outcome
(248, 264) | 250.4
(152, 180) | 237.6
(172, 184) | 228.2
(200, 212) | 234.8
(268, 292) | 217.7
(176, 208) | 241.5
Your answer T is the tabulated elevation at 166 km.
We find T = 230.7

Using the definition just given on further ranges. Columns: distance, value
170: 237.6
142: 232.6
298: 203.9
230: 232.8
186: 235.9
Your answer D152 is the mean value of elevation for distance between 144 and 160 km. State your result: 229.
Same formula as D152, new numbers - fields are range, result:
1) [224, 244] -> 228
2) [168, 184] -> 227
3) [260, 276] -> 225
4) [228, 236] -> 232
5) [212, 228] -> 238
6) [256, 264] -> 241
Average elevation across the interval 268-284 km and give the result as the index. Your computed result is 212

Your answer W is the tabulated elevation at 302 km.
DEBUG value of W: 208.5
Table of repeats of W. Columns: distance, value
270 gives 217.7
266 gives 221.9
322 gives 200.3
